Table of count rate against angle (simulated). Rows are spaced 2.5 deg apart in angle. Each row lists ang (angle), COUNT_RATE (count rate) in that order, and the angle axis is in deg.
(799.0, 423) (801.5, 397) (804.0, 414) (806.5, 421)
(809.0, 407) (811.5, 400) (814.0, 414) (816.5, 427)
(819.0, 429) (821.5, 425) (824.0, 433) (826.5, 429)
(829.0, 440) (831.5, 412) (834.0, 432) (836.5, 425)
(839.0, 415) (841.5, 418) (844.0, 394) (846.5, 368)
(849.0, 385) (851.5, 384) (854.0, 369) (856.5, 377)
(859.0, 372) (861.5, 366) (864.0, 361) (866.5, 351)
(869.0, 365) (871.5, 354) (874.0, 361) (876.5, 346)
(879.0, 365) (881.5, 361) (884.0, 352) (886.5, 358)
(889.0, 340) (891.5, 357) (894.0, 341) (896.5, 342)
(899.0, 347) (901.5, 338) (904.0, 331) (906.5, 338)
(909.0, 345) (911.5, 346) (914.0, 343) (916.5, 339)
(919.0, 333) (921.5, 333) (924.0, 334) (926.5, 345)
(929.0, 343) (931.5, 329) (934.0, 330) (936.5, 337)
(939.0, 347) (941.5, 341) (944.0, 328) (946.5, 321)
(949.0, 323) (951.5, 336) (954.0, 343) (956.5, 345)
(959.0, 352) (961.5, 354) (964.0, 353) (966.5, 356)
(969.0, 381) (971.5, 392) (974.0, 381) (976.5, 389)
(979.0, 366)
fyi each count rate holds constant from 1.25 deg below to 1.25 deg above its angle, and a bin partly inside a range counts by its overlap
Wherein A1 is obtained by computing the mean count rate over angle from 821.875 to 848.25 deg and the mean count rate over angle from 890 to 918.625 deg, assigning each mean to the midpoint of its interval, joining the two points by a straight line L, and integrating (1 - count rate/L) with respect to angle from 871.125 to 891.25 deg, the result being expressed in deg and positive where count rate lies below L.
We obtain 0.7 deg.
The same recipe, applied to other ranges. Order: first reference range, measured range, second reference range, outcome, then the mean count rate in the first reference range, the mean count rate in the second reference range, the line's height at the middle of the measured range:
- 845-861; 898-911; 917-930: 0.3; 376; 338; 348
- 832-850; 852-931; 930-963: 4.8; 406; 338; 373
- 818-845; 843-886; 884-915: 2.1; 423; 344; 385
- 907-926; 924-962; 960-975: 1.8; 339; 369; 355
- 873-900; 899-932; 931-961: 0.5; 352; 337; 344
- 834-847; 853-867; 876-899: 0.7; 409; 351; 385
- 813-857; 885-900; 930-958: 0.9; 410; 335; 370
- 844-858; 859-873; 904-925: 0.3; 378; 338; 369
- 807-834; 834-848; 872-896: -0.2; 422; 353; 400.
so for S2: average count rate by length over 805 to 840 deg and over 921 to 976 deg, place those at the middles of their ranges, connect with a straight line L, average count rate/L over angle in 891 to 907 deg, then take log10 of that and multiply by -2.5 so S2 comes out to 0.10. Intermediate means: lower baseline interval 422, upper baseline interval 346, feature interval 341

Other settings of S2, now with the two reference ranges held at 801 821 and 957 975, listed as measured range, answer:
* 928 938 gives 0.13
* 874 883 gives 0.10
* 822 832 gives -0.05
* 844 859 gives 0.07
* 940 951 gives 0.13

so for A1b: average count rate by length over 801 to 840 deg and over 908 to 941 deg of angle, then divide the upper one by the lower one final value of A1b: 0.81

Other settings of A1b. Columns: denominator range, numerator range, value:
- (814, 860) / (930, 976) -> 0.85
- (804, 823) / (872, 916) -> 0.83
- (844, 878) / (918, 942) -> 0.92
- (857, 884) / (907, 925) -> 0.94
